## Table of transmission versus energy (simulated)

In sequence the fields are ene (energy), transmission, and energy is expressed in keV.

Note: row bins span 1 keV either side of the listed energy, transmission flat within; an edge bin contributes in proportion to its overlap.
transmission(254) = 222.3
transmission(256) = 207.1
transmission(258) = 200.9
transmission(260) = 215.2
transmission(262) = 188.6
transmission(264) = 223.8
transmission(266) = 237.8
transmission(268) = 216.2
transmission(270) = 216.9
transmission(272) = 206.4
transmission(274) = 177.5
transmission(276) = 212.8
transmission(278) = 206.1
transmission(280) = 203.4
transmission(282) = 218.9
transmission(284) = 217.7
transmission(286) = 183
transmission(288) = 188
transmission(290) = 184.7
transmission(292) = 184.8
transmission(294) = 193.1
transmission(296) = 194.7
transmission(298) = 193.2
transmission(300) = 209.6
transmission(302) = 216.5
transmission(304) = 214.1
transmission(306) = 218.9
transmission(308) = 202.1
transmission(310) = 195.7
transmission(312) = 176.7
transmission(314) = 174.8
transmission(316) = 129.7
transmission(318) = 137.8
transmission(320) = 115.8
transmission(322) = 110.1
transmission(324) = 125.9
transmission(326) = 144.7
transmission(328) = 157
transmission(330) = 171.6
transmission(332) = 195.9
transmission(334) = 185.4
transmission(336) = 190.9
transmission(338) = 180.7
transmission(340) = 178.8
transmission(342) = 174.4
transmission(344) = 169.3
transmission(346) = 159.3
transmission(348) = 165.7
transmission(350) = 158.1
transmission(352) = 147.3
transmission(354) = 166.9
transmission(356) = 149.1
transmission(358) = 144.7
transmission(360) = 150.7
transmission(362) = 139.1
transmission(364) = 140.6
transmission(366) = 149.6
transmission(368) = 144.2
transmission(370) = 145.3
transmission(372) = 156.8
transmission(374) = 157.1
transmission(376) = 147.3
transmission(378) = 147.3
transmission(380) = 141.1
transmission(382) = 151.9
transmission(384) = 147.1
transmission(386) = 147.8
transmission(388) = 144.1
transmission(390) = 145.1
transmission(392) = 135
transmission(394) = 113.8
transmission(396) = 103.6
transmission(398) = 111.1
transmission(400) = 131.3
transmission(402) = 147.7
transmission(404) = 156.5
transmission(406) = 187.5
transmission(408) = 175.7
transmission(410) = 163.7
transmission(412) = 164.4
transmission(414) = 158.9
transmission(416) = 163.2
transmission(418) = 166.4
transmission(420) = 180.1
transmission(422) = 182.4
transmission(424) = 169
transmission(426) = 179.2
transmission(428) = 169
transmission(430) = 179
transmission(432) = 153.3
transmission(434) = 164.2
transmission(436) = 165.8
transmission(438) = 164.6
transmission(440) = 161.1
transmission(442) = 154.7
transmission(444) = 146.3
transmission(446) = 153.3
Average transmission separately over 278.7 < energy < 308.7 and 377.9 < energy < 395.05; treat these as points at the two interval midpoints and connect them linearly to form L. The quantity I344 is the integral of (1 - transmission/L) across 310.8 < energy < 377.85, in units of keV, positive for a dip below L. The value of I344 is 4.8 keV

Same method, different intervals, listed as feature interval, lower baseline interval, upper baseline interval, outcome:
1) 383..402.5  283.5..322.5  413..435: 4.58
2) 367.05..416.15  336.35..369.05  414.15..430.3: 5.60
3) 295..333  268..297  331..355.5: 2.67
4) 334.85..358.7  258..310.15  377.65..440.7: 1.90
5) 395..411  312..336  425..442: 1.52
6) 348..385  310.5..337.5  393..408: -0.78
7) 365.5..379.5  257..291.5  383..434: 1.60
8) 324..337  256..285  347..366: -0.14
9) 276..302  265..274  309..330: -1.53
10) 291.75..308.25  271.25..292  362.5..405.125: -1.35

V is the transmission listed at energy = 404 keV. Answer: 156.5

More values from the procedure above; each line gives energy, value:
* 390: 145.1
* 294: 193.1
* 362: 139.1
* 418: 166.4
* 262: 188.6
